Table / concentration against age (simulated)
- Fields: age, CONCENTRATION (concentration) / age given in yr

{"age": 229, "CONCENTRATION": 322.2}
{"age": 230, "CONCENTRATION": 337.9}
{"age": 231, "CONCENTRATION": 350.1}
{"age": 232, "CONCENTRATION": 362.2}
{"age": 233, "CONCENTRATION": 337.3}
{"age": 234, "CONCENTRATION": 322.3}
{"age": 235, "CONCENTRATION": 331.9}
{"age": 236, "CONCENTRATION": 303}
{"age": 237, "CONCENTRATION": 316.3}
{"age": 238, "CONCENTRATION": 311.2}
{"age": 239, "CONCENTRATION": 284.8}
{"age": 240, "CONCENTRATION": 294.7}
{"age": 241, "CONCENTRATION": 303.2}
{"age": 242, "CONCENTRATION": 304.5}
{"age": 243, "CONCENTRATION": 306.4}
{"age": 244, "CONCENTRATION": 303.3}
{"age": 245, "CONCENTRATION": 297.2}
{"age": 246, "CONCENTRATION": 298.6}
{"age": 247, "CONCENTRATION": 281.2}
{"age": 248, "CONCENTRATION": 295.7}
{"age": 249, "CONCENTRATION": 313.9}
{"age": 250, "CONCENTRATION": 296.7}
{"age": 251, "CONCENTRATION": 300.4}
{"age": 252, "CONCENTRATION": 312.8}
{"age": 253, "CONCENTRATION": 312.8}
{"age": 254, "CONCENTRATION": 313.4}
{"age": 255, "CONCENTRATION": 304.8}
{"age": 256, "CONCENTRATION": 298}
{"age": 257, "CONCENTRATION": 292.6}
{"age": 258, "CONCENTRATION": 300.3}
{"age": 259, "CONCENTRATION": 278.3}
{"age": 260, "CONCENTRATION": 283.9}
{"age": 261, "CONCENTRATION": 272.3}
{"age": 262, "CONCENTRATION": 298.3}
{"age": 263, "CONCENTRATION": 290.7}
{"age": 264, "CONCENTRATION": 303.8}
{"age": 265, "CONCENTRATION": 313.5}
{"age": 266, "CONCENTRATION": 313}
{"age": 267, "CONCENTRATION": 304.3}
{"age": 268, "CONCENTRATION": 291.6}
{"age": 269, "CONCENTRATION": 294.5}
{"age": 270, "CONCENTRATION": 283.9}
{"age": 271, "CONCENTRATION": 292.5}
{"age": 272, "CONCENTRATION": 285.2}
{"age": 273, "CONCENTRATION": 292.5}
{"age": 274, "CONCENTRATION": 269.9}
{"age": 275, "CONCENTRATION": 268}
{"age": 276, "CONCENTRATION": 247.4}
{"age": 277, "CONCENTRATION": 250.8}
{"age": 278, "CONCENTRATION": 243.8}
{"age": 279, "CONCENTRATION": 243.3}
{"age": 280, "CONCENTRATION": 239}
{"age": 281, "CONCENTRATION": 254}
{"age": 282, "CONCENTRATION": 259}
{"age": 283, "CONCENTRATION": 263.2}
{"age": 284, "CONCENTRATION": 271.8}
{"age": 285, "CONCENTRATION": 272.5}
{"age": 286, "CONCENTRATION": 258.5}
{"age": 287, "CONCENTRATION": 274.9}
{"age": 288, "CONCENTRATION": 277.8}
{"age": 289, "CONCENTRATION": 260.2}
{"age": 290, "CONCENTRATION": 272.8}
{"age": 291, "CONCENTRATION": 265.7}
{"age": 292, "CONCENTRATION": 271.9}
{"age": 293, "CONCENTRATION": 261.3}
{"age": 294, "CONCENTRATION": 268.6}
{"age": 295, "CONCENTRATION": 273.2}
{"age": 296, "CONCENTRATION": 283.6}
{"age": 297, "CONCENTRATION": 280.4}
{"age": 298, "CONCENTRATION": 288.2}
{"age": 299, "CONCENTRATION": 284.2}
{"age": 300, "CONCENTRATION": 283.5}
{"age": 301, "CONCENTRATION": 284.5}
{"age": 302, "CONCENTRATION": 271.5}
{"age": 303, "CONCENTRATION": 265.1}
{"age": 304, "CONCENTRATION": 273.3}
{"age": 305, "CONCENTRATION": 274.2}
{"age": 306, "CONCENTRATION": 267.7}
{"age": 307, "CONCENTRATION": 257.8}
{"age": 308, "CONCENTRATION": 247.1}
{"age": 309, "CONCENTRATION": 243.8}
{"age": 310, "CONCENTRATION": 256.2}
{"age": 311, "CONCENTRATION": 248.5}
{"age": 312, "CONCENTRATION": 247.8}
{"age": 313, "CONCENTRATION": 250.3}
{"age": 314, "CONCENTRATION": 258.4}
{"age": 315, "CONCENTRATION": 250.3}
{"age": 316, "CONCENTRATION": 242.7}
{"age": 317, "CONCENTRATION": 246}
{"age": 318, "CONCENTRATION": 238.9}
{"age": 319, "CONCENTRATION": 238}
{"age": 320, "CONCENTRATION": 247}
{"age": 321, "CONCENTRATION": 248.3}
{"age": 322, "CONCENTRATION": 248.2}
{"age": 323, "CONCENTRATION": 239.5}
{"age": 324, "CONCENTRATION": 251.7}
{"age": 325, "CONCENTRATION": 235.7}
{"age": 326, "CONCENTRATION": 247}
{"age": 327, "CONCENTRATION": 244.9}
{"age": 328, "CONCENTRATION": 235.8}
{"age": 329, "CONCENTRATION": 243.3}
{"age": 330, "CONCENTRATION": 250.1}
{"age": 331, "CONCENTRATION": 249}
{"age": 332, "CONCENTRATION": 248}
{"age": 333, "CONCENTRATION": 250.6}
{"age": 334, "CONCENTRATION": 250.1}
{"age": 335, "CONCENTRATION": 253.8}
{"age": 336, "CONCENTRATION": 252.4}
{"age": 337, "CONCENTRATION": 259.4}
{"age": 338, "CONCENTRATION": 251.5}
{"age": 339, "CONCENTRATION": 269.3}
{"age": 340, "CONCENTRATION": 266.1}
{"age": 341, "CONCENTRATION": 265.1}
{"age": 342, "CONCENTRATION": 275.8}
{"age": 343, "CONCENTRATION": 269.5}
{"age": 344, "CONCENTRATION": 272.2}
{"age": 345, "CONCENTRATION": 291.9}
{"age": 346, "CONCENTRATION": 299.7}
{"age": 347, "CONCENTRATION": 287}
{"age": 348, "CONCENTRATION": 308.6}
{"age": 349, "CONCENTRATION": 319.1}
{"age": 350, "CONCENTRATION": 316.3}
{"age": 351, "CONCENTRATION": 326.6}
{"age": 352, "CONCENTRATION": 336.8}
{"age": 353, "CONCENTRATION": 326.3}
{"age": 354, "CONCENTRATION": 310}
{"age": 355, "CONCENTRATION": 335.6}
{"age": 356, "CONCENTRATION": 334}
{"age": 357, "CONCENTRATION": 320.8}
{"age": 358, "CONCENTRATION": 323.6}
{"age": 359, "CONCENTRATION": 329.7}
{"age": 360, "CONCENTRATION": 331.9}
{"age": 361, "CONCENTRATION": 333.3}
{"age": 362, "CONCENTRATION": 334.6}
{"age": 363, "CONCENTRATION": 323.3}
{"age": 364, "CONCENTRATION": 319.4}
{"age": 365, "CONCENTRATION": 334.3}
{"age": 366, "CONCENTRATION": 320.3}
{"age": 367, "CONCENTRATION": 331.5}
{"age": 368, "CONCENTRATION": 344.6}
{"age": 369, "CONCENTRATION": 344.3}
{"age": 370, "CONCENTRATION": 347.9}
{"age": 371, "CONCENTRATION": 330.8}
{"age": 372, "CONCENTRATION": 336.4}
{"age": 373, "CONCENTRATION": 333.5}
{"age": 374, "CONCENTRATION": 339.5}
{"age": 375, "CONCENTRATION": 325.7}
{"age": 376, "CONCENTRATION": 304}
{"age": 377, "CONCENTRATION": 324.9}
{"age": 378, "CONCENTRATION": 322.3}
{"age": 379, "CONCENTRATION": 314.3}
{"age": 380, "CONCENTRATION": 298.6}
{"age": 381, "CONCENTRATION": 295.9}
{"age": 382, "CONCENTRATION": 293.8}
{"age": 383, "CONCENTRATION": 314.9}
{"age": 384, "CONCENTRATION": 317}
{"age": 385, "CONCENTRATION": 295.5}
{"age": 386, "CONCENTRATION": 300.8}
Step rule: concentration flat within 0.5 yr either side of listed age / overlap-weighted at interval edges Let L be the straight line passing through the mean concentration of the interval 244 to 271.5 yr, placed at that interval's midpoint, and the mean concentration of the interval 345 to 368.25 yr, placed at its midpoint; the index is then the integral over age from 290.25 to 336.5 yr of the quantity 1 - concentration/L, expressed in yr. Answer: 8.1 yr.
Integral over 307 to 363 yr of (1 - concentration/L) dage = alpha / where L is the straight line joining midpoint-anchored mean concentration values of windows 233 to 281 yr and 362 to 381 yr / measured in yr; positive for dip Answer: 7.50 yr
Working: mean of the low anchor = 293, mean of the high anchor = 327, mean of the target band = 274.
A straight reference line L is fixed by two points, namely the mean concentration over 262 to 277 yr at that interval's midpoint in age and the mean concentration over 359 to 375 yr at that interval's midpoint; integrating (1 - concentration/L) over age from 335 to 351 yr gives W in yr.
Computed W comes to 2.1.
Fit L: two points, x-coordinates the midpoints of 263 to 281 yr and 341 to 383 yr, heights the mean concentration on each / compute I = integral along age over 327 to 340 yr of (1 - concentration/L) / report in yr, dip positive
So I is 2.3 yr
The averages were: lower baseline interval 278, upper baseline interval 318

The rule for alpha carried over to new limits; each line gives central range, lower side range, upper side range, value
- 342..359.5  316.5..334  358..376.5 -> -0.8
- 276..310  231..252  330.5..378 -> 4.6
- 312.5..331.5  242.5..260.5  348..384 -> 4.2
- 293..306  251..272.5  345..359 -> 1.3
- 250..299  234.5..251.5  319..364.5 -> 2.6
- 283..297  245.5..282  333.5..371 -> 1.1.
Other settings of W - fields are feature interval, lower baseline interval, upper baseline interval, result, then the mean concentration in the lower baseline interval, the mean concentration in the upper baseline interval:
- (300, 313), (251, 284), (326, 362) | 1.1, 284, 287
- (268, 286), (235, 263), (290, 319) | 0.9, 300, 263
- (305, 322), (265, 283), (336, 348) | 1.5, 273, 274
